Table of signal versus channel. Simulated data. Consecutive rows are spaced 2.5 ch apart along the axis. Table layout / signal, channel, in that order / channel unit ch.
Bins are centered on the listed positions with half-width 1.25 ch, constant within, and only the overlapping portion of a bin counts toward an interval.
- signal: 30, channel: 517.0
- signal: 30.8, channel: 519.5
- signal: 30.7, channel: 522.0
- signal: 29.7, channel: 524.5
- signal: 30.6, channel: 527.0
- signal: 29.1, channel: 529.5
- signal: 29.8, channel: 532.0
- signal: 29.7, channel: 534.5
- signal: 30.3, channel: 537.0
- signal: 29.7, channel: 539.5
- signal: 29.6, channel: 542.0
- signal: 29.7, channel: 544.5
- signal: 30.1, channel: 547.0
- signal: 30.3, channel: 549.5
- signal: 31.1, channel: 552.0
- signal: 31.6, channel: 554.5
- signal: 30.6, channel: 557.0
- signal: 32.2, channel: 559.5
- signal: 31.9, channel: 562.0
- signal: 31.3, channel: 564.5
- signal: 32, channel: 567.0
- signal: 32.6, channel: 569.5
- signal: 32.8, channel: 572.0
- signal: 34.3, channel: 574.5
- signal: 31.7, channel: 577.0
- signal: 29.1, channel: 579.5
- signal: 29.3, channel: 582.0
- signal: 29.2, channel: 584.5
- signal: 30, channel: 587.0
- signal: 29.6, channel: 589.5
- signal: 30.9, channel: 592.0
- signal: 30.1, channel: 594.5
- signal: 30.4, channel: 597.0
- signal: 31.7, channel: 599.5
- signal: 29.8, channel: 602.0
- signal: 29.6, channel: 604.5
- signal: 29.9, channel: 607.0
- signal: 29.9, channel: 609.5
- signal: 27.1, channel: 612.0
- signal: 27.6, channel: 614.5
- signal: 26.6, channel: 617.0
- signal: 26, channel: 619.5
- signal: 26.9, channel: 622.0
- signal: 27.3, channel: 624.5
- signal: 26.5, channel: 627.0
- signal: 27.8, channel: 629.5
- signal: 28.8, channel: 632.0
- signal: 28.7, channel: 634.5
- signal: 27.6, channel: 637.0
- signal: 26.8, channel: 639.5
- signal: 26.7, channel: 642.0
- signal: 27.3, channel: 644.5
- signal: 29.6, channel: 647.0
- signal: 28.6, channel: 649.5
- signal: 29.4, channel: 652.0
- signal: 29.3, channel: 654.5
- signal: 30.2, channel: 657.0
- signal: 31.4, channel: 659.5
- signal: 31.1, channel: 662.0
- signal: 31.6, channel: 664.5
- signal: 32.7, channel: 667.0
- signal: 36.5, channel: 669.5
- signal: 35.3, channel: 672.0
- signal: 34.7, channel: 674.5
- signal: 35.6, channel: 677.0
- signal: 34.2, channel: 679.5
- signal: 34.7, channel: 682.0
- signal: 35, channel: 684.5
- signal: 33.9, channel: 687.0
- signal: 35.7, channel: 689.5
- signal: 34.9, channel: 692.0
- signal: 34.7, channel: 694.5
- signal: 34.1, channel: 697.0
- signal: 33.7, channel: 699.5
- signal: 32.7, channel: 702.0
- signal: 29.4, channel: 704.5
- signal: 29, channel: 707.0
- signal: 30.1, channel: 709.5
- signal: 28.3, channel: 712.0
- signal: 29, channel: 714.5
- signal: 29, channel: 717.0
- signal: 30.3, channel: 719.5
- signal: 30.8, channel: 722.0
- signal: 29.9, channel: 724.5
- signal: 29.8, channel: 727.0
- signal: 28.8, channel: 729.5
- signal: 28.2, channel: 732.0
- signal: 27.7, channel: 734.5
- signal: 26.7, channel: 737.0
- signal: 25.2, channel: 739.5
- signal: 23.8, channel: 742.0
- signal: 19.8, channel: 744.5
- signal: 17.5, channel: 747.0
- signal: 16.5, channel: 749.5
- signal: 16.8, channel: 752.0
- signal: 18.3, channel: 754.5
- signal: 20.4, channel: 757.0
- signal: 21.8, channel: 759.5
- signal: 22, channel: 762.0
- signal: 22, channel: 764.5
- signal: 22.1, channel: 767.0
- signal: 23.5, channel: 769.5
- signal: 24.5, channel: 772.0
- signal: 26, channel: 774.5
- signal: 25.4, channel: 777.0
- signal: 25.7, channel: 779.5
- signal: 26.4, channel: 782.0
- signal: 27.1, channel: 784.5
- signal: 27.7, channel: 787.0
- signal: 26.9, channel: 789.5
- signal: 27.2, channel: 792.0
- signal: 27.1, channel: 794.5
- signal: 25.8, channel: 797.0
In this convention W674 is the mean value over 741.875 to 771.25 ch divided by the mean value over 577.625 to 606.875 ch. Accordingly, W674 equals 0.68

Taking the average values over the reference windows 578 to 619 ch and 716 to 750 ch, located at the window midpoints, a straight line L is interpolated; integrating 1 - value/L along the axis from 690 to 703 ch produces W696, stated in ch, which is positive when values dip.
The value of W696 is -3.41 ch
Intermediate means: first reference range 29.4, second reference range 26.2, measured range 34.1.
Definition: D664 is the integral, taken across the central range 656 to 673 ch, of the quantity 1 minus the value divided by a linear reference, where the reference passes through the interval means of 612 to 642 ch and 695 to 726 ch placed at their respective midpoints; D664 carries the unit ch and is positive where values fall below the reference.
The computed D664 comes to -2.3 ch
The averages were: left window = 27.3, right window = 30.6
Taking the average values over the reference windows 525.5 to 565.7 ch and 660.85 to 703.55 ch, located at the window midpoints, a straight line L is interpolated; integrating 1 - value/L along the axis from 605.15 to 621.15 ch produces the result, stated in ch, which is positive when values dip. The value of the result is 2.2 ch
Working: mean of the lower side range 30.5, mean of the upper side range 34.2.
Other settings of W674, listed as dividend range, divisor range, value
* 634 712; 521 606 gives 1.04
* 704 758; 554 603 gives 0.83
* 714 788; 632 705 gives 0.77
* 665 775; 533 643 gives 0.96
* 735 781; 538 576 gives 0.71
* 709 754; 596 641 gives 0.91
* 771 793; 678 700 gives 0.76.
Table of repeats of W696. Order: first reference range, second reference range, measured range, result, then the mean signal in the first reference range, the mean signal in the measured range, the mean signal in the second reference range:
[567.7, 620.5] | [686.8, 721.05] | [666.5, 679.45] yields -1.58 ch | 30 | 35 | 31.7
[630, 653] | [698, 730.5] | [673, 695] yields -4.17 ch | 28.1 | 34.8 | 30.1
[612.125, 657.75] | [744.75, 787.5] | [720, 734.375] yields -3.22 ch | 27.8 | 29.4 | 22.4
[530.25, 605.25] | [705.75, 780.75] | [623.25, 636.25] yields 0.39 ch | 30.7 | 27.8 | 25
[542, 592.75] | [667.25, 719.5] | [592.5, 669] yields 7.13 ch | 31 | 29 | 33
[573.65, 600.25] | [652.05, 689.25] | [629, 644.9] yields 2.20 ch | 30.5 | 27.7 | 33.2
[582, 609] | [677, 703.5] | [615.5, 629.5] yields 2.02 ch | 30.1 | 26.8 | 34.4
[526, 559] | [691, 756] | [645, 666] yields -1.18 ch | 30.2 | 30.1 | 27.4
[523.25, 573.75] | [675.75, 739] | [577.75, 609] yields 0.96 ch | 30.8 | 30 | 31.4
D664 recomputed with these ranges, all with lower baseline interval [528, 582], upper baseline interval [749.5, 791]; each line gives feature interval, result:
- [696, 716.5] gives -4.1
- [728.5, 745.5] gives -0.9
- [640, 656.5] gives -0.5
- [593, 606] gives -0.4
